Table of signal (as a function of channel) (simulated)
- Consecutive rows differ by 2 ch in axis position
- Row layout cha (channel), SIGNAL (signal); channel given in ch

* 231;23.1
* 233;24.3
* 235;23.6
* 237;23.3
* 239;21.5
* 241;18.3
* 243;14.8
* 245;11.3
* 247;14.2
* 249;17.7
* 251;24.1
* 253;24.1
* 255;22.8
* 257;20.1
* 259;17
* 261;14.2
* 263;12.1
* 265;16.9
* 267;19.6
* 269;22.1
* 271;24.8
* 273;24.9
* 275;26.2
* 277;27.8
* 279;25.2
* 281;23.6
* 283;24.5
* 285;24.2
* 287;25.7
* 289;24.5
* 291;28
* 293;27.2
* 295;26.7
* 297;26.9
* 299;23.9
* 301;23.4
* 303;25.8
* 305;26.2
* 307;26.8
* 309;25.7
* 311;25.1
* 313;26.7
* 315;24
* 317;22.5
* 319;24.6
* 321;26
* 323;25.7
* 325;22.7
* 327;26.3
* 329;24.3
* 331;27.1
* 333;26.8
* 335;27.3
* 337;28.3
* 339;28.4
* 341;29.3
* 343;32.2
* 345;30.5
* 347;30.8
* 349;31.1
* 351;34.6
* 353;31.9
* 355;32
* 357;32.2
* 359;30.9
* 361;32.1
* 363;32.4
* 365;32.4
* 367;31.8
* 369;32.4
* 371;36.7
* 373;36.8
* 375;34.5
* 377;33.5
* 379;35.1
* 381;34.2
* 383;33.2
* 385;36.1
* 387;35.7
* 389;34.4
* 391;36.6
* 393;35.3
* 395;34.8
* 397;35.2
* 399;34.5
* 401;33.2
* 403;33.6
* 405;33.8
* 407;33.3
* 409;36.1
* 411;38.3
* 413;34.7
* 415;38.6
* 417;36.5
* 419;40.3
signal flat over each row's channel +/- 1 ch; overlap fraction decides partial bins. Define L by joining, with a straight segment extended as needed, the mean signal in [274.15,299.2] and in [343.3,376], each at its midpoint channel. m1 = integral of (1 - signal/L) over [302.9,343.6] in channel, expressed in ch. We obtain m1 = 4.2 ch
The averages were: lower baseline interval 25.8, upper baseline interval 32.7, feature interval 26.2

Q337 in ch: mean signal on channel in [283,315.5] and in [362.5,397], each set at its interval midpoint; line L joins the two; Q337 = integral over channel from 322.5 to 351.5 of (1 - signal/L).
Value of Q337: 1.53 ch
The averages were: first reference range 25.7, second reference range 34.5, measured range 28.3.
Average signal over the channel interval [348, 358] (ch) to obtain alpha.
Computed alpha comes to 32.4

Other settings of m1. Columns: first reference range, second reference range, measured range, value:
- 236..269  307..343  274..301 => -4.3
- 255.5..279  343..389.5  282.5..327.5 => 0.1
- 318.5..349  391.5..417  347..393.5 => -3.2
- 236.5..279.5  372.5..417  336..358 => -0.9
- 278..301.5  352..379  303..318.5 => 1.2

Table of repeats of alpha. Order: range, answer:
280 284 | 24.1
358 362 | 31.5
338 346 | 30.1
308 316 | 25.4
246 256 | 20.6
